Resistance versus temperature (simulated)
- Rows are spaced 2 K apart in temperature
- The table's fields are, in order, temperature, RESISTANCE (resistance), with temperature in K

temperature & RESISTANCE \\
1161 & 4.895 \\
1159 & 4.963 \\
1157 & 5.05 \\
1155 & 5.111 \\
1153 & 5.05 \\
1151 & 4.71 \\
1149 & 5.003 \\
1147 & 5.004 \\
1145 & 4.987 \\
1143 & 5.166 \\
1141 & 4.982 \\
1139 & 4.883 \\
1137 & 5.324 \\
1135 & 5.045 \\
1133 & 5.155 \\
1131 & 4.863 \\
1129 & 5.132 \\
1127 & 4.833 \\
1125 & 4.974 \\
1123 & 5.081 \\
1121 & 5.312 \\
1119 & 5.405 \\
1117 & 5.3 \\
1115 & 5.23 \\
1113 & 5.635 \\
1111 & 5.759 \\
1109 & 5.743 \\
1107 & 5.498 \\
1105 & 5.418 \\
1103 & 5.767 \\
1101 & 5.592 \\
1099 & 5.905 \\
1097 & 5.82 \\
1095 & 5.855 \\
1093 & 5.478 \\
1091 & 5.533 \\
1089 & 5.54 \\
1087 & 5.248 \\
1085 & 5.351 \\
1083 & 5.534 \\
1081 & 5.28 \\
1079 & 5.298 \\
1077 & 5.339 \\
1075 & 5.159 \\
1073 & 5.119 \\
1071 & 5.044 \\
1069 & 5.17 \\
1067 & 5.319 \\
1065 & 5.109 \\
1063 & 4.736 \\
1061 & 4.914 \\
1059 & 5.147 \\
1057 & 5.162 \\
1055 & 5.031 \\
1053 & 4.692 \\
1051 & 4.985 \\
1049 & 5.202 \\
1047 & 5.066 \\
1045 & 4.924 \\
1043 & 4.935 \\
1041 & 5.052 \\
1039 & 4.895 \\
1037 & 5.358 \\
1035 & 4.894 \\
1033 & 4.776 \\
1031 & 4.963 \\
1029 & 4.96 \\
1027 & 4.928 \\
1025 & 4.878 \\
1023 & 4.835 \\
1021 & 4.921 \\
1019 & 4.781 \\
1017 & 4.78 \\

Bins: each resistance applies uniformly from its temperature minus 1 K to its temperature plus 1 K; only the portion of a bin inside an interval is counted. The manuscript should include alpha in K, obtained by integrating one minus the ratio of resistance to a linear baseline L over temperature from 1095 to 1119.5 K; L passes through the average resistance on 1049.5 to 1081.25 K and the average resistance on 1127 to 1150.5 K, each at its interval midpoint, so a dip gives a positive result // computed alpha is -2.6 K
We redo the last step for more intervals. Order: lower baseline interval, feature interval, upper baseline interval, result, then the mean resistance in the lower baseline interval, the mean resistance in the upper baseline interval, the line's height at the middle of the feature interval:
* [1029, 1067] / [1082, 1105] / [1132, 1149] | -2.6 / 5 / 5.06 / 5.03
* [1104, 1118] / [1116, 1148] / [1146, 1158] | 0.9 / 5.51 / 4.99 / 5.24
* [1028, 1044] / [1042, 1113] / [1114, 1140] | -3.7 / 4.98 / 5.12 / 5.04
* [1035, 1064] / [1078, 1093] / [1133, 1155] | -1.2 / 5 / 5.03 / 5.01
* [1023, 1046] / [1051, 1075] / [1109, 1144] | -0.1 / 4.95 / 5.2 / 5.03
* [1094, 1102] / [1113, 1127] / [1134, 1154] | 0.5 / 5.79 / 5.02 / 5.42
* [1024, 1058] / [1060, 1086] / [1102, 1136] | -0.3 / 4.98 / 5.3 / 5.11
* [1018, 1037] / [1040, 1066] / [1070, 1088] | 0.4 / 4.91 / 5.26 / 5.08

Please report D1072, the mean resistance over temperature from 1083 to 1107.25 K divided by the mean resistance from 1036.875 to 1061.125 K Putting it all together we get 1.11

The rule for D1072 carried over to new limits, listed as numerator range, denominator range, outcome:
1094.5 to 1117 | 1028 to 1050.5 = 1.13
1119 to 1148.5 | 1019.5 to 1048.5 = 1.02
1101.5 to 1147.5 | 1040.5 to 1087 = 1.03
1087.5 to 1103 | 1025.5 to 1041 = 1.14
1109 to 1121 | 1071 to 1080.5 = 1.05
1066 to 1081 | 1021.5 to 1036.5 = 1.06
